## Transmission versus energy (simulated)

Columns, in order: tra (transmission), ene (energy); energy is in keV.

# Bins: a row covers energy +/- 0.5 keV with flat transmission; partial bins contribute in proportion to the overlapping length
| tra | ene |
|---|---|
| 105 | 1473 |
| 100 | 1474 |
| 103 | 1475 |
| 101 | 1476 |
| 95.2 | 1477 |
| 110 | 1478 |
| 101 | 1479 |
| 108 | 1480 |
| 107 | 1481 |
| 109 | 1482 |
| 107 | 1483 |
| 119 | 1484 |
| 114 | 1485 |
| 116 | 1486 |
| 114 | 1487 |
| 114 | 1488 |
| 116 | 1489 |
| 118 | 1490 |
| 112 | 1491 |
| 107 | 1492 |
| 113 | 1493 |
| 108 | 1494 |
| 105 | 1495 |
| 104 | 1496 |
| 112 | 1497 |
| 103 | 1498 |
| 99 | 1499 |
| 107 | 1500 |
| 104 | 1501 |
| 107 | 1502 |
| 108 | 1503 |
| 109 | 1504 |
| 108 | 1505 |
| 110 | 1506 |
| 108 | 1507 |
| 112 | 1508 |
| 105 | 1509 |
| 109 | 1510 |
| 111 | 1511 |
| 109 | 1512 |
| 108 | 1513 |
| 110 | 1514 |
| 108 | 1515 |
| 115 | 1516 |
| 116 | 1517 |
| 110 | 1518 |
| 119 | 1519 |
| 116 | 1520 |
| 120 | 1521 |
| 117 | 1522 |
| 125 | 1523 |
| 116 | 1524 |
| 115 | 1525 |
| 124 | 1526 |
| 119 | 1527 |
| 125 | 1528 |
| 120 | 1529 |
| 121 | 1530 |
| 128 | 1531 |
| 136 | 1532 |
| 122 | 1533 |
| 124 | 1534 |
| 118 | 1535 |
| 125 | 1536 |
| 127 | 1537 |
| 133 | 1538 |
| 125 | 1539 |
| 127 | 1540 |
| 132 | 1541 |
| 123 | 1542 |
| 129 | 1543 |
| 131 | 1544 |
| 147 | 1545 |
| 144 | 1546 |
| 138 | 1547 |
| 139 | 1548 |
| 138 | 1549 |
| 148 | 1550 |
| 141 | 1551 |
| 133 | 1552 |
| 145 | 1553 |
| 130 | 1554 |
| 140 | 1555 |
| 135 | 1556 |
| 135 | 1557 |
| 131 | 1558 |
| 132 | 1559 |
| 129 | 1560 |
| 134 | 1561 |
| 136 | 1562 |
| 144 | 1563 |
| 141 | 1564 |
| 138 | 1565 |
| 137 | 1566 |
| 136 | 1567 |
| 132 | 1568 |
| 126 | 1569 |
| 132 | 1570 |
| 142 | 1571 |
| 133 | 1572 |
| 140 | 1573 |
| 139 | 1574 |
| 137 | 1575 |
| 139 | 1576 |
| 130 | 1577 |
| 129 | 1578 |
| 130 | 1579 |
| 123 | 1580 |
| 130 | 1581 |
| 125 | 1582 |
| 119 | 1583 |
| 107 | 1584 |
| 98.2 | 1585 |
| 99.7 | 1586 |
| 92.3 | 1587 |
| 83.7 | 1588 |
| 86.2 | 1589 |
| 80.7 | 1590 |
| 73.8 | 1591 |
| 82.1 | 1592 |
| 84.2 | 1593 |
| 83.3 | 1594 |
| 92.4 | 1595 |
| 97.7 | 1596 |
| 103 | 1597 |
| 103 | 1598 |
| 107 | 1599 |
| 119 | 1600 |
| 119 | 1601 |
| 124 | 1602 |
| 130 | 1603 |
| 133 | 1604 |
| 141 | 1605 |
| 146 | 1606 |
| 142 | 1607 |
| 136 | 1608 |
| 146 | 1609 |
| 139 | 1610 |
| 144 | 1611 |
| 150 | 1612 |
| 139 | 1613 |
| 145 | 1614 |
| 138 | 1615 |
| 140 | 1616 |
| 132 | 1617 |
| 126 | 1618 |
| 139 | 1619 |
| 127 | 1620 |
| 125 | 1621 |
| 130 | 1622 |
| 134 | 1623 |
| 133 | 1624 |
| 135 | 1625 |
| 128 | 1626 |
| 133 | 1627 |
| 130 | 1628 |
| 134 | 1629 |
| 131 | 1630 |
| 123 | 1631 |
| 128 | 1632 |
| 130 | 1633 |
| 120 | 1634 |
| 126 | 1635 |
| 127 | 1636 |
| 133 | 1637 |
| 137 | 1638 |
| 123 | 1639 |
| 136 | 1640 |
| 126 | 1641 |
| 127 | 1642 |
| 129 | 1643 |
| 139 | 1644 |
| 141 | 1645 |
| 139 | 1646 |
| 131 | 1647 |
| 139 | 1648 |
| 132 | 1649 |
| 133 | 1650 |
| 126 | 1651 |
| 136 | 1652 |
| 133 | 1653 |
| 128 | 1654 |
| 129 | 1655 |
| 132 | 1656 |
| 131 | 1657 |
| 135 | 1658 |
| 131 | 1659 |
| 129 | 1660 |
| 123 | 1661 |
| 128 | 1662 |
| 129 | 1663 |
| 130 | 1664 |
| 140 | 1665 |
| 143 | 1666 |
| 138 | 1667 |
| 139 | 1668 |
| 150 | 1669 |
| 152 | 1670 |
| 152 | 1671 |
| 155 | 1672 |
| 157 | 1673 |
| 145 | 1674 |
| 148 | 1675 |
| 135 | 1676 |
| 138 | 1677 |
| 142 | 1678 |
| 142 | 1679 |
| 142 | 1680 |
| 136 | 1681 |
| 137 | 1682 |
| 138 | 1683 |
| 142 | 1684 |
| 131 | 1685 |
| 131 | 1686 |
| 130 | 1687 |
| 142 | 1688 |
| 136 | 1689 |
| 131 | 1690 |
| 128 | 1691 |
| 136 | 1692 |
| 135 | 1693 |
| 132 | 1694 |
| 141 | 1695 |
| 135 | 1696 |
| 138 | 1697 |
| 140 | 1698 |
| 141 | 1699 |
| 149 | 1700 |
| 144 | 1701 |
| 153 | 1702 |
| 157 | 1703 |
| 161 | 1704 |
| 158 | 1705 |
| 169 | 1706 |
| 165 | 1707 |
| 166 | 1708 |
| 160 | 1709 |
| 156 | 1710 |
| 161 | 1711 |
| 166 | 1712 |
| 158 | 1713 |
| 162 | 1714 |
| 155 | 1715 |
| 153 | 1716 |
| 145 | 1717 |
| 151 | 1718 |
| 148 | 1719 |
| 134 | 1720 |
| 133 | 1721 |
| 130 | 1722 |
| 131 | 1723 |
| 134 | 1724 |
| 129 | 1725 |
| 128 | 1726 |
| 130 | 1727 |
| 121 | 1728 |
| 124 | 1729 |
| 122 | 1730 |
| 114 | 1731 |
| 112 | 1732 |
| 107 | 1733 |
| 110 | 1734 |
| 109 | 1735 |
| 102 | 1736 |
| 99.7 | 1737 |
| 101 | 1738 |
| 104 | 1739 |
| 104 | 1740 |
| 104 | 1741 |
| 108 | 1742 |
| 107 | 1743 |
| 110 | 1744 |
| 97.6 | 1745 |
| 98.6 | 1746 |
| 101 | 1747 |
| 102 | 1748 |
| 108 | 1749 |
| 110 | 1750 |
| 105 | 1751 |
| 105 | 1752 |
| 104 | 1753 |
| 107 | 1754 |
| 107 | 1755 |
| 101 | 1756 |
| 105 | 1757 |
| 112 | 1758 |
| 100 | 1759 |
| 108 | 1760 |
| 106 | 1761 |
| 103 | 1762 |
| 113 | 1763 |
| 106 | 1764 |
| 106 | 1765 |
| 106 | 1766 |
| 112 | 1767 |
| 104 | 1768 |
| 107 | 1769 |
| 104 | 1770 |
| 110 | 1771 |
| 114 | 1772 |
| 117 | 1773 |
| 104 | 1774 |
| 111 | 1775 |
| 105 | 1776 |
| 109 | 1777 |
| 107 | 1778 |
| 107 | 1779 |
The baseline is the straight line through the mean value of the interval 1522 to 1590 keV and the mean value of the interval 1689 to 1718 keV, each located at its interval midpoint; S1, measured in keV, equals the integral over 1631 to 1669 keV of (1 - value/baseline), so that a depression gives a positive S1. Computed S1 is 2.6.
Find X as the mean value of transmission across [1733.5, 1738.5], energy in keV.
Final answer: 104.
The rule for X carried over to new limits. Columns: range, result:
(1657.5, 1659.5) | 133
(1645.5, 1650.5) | 135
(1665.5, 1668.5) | 140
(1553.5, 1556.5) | 135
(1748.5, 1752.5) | 107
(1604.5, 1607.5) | 143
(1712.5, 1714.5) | 160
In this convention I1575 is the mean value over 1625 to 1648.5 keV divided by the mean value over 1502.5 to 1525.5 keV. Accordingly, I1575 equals 1.17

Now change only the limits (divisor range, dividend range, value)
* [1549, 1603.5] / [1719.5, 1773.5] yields 0.91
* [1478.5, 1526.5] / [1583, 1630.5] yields 1.08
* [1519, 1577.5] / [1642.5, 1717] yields 1.08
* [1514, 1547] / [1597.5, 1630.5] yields 1.07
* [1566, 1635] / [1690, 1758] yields 1.04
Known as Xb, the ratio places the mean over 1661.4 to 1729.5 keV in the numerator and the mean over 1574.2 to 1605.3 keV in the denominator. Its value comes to 1.30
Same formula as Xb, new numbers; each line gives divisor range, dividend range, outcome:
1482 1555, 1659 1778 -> 1.07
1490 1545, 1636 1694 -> 1.17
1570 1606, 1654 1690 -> 1.21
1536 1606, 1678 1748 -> 1.07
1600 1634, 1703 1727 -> 1.12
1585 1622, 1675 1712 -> 1.22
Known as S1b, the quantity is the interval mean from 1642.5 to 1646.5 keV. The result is 137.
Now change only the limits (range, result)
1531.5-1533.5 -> 129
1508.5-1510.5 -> 107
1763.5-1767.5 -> 108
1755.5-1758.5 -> 106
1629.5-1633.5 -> 128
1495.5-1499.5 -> 104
